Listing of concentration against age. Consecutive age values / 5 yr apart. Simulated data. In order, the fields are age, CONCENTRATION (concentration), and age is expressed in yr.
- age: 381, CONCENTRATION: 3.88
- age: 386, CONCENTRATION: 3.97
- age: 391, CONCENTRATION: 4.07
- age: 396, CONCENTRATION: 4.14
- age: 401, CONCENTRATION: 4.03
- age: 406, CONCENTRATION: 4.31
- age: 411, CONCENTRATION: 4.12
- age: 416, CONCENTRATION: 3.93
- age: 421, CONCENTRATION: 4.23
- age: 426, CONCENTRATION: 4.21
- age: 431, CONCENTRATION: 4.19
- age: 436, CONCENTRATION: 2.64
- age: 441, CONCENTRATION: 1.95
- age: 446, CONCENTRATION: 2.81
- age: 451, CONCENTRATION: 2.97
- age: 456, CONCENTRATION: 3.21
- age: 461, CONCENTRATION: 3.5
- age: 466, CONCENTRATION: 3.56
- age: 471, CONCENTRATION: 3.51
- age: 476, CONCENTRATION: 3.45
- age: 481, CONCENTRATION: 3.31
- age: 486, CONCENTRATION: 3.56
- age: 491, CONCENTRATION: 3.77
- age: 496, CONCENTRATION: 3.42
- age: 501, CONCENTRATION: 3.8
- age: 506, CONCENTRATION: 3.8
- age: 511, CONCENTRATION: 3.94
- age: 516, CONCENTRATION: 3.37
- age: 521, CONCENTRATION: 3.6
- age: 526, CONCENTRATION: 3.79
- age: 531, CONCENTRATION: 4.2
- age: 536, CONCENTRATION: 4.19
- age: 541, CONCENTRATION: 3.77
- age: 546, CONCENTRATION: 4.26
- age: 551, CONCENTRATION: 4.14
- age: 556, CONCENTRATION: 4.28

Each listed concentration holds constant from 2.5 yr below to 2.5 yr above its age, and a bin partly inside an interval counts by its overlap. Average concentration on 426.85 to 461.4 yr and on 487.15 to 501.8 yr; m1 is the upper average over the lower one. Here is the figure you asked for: 1.19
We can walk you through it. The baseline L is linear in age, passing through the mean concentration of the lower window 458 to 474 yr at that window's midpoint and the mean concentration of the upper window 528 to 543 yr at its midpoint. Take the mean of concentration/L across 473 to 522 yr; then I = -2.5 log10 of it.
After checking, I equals 0.05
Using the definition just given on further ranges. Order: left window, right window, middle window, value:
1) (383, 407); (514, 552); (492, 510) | 0.07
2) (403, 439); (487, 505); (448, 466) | 0.16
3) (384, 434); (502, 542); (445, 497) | 0.17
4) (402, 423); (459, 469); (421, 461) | 0.18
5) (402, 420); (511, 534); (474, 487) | 0.14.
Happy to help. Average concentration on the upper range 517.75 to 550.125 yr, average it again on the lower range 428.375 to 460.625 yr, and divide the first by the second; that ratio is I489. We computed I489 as 1.3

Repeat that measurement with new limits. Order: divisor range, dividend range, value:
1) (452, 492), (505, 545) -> 1.11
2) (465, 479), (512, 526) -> 1.03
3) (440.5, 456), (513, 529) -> 1.31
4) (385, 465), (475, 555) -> 1.04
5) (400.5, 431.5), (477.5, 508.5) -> 0.87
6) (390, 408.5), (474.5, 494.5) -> 0.85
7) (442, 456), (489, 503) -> 1.28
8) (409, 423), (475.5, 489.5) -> 0.85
